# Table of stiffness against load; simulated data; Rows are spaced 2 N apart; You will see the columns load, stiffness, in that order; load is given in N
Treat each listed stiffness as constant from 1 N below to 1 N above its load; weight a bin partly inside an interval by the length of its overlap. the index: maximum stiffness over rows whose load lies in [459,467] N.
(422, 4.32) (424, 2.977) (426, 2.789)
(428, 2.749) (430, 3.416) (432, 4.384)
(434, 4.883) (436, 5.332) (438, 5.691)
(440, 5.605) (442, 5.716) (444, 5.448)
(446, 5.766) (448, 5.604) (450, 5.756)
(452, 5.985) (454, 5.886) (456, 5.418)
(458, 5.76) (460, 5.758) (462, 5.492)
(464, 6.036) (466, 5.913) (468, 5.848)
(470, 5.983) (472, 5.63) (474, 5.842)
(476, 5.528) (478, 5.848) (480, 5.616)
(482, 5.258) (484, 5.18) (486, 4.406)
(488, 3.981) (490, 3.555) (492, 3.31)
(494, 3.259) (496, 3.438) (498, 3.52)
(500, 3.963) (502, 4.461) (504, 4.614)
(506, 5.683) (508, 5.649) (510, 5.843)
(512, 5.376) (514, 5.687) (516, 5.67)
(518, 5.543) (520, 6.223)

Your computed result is 6.036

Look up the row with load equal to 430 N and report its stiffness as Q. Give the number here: 3.416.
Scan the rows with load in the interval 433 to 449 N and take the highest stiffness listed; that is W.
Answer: 5.766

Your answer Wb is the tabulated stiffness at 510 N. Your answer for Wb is 5.843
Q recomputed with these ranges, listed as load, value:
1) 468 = 5.848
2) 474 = 5.842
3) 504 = 4.614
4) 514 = 5.687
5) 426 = 2.789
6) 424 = 2.977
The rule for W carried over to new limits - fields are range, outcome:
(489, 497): 3.555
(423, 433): 4.384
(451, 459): 5.985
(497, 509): 5.683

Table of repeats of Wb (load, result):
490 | 3.555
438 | 5.691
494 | 3.259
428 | 2.749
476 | 5.528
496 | 3.438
